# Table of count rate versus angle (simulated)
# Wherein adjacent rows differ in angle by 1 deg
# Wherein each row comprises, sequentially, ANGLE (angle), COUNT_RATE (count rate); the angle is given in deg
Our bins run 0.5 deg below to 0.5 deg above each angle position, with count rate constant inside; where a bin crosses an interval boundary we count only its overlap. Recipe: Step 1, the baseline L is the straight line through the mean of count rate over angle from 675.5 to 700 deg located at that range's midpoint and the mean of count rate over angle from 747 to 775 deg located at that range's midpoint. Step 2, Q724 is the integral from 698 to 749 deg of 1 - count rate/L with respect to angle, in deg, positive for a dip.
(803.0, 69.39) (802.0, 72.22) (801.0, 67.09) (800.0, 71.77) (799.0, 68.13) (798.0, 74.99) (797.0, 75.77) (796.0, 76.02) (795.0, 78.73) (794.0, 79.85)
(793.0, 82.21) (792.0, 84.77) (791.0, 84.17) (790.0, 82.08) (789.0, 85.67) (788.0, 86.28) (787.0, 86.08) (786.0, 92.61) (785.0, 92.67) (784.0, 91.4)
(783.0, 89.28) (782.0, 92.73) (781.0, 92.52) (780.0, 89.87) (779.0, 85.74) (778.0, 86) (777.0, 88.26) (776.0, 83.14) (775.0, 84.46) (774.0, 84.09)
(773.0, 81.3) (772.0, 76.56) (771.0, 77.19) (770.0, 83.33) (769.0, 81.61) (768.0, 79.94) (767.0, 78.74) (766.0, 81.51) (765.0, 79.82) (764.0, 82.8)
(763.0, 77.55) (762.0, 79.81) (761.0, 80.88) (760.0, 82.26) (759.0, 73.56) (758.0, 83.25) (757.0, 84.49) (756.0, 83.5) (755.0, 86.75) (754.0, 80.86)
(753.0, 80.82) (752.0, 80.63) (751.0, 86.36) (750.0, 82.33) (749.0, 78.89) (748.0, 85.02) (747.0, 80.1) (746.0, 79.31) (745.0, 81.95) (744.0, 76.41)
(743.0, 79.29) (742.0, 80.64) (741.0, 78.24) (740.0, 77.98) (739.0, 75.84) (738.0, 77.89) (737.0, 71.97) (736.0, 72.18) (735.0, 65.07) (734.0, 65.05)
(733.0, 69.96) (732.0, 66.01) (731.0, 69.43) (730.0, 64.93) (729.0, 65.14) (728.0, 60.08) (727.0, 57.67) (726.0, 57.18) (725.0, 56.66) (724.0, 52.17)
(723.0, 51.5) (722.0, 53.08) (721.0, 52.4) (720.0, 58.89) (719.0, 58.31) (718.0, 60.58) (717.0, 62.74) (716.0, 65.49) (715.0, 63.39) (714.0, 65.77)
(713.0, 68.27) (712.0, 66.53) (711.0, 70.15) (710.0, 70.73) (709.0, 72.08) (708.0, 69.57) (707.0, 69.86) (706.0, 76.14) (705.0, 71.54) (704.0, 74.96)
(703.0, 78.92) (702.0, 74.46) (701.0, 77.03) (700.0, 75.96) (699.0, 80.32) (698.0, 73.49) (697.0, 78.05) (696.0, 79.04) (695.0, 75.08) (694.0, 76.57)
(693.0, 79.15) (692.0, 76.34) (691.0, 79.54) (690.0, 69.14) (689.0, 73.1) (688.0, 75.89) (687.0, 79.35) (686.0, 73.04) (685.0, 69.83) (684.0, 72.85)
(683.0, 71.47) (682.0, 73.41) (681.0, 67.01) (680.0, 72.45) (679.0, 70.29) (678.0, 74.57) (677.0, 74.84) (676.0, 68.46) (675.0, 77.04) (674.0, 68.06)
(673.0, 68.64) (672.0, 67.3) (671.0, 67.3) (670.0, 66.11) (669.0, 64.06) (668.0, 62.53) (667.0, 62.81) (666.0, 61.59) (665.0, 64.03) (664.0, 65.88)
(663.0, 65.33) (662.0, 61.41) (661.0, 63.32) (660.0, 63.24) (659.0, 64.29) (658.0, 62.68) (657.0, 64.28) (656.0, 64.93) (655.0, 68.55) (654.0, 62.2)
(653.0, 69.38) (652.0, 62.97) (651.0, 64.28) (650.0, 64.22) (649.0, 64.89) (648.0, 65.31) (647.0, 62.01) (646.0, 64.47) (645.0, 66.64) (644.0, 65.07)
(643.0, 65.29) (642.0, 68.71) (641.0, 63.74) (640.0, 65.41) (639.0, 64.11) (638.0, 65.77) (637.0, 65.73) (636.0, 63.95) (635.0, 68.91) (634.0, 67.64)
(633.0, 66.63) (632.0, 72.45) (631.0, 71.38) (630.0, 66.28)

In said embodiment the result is 5.6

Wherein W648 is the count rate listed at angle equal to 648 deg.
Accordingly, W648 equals 65.31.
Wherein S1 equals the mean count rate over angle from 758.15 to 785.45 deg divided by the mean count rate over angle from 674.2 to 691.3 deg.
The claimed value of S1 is 1.1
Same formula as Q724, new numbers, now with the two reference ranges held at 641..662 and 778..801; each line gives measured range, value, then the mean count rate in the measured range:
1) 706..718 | 0.85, 67.7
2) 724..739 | 2.00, 65.5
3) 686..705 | -1.49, 76.2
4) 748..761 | -0.55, 82.1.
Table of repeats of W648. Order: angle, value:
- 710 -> 70.73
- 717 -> 62.74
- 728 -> 60.08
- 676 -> 68.46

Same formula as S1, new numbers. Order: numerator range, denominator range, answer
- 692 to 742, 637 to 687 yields 1.03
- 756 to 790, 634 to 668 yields 1.30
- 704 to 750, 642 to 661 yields 1.06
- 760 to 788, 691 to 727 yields 1.24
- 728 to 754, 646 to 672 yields 1.17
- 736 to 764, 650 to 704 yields 1.14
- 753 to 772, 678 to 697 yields 1.09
